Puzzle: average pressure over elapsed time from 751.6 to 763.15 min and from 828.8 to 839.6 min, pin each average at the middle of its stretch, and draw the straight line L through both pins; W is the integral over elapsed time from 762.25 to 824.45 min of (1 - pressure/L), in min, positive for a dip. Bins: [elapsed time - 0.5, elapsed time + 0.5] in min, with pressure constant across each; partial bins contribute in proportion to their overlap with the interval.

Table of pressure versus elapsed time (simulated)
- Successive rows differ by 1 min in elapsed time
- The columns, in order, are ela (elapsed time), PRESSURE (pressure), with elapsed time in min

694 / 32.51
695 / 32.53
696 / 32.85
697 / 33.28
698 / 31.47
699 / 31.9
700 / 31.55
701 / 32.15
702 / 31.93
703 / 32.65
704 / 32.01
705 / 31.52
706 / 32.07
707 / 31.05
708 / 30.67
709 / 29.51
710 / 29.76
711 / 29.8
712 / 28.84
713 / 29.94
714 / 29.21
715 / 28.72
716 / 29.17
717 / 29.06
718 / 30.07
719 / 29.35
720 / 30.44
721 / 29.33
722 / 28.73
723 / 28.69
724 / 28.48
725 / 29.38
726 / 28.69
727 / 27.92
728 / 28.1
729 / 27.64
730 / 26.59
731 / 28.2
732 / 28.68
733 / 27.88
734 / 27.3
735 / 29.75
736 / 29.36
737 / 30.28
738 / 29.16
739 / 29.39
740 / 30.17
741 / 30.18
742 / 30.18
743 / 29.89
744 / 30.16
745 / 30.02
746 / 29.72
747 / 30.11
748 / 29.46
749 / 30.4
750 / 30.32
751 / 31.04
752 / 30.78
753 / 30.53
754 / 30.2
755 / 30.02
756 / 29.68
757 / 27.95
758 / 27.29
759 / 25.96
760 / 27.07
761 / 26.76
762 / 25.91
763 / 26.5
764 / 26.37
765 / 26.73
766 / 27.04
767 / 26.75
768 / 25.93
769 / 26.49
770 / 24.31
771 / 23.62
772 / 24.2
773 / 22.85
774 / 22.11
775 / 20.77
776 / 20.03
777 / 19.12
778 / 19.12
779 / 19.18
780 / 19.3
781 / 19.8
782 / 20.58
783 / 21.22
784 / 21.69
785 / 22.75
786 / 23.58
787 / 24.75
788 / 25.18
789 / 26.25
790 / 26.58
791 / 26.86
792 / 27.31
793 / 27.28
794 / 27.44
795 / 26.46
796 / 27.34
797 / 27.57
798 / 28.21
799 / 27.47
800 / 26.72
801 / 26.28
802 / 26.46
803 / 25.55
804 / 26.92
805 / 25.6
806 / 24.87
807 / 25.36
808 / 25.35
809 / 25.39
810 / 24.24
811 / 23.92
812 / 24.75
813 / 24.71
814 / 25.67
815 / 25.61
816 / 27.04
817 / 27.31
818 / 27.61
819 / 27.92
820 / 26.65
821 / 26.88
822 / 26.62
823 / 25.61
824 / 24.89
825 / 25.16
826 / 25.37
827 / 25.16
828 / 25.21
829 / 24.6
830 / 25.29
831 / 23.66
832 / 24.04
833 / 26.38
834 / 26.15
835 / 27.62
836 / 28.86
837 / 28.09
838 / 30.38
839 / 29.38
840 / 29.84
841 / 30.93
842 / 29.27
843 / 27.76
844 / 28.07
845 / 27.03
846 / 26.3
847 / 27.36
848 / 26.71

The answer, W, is 5.9 min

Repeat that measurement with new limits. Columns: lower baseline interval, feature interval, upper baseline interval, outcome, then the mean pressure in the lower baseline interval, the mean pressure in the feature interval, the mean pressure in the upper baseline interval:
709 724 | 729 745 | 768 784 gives -1.5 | 29.3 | 29.1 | 21.7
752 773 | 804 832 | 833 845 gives 2.6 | 27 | 25.6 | 28.6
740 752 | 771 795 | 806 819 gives 4.0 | 30.2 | 23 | 25.6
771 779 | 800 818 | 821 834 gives -1.4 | 21.2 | 25.7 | 25.3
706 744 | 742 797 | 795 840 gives 3.7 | 29.2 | 26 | 26.3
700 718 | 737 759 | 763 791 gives -2.8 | 30.5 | 29.8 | 23.3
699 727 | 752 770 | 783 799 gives 0.0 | 30.1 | 27.5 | 25.8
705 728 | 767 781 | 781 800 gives 2.2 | 29.5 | 22.2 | 25.4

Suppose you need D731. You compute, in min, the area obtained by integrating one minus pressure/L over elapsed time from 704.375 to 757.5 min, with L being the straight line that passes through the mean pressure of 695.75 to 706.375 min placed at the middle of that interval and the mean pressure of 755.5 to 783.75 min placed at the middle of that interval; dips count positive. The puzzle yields -1.96 min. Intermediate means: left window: 32.1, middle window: 29.5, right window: 24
